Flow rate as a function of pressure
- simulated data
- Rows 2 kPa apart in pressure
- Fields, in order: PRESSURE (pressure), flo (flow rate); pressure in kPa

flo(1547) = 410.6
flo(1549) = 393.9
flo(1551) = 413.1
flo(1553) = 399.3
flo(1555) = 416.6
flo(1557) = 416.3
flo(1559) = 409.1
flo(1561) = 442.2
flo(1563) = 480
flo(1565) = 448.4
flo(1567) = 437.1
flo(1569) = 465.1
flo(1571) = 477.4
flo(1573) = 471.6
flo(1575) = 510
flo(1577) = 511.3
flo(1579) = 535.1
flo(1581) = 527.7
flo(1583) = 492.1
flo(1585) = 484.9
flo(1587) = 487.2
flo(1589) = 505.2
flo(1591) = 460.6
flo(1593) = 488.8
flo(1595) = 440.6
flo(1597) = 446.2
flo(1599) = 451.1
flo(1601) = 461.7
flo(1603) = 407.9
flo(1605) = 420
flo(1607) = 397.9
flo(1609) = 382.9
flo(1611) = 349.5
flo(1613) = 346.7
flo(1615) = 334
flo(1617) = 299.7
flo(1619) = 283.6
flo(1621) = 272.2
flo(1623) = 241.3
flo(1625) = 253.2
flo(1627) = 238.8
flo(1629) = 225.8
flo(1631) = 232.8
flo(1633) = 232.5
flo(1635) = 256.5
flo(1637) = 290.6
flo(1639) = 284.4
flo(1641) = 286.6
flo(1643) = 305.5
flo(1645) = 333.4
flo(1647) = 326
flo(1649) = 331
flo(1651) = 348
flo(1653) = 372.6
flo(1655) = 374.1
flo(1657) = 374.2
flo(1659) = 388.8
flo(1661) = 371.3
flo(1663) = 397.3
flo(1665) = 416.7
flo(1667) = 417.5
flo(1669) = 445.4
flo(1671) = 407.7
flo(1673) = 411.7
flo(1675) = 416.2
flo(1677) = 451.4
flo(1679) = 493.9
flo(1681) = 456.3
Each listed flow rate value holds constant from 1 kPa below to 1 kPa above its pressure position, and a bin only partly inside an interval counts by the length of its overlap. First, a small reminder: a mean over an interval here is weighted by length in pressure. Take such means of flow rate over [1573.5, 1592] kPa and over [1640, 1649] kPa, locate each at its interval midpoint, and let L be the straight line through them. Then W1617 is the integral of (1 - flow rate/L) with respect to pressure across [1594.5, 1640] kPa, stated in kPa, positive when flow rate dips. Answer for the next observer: 8.4 kPa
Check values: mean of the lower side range 501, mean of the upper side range 315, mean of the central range 327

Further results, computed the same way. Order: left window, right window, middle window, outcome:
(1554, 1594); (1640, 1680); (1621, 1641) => 7.73 kPa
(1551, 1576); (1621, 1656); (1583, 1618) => -4.98 kPa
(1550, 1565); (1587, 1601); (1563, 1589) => -2.36 kPa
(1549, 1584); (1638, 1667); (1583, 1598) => -1.55 kPa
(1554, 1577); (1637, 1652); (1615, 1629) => 3.48 kPa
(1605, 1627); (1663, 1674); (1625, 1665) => 6.42 kPa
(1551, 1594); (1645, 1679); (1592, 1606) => 0.02 kPa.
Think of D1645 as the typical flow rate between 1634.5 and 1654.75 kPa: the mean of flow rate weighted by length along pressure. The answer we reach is 317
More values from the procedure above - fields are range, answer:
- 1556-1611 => 459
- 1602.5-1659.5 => 315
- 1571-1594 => 497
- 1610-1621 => 318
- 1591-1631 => 354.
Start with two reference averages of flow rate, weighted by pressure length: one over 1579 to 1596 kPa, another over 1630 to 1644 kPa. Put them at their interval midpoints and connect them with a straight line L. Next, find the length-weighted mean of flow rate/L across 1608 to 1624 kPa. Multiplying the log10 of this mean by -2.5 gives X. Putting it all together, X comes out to 0.16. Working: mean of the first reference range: 489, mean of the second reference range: 270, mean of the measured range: 314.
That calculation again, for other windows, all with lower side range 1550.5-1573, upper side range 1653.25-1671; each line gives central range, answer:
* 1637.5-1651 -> 0.279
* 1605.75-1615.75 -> 0.151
